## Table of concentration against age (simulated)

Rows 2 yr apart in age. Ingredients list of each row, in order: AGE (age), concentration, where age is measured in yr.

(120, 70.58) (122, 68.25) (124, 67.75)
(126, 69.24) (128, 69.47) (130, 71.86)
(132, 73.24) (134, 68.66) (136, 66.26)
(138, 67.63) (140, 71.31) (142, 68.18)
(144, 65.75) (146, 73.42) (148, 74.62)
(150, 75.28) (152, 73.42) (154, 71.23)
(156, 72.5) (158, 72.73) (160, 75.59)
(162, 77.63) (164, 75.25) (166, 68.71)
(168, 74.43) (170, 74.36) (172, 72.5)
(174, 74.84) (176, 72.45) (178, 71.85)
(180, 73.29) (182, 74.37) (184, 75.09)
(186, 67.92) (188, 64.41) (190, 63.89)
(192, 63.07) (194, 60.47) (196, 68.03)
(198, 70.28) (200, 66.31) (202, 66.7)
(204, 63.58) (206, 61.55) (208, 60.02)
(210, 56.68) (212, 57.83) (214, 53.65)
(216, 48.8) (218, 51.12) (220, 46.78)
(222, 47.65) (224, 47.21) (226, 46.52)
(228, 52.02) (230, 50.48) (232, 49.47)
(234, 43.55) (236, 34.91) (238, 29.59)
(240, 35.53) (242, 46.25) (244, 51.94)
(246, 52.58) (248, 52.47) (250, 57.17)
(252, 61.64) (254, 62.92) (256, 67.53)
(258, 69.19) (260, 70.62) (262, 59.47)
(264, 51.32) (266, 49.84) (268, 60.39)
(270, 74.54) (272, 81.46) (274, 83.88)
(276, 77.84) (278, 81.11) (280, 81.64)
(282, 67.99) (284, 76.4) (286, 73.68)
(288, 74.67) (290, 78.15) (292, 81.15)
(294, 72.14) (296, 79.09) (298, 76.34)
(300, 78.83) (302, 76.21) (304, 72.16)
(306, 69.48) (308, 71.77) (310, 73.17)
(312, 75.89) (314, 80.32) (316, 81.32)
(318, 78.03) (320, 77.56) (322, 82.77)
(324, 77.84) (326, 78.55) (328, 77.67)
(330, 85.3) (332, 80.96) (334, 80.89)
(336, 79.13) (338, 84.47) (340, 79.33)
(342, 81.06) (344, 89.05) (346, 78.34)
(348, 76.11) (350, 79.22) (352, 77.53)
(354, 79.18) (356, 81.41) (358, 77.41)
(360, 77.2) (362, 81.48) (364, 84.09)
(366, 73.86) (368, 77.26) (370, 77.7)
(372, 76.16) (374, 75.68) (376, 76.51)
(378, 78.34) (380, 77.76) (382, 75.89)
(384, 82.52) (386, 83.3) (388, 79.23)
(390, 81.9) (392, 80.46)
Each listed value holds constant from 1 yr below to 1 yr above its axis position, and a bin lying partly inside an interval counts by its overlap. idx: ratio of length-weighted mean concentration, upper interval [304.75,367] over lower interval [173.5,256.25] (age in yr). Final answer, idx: 1.4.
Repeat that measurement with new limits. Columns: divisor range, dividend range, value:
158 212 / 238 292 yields 0.94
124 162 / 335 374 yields 1.11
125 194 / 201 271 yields 0.76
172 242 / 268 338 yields 1.34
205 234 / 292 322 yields 1.47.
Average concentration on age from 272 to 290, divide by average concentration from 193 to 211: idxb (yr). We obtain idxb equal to 1.2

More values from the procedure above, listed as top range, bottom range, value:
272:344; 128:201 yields 1.10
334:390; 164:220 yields 1.21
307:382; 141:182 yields 1.08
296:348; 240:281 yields 1.23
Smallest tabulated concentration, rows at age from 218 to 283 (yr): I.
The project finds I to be 29.59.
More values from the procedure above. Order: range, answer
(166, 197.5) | 60.47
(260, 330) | 49.84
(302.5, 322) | 69.48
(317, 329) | 77.56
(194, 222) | 46.78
